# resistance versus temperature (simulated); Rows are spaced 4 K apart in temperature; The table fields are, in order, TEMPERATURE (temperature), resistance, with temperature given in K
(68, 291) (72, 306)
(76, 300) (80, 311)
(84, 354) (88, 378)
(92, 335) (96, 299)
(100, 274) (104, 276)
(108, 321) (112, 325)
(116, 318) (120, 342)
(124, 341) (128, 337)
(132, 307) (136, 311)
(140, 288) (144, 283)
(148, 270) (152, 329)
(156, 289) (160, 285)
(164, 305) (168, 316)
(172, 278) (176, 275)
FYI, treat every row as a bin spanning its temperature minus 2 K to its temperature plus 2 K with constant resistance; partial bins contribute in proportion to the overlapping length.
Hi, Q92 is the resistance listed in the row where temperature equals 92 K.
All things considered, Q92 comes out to 335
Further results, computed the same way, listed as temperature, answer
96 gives 299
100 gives 274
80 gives 311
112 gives 325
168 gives 316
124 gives 341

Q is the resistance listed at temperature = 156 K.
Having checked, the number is 289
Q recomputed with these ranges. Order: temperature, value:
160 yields 285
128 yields 337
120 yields 342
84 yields 354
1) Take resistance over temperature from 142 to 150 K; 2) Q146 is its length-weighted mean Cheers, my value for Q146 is 276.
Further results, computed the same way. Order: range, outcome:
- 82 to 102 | 328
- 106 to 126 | 329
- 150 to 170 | 305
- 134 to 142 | 300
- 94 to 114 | 299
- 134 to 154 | 296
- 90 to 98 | 317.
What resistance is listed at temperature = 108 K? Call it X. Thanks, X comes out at 321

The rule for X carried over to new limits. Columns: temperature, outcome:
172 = 278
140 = 288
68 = 291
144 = 283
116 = 318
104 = 276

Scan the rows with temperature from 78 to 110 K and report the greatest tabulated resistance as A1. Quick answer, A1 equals 378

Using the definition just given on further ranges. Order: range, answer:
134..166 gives 329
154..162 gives 289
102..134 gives 342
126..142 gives 337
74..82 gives 311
